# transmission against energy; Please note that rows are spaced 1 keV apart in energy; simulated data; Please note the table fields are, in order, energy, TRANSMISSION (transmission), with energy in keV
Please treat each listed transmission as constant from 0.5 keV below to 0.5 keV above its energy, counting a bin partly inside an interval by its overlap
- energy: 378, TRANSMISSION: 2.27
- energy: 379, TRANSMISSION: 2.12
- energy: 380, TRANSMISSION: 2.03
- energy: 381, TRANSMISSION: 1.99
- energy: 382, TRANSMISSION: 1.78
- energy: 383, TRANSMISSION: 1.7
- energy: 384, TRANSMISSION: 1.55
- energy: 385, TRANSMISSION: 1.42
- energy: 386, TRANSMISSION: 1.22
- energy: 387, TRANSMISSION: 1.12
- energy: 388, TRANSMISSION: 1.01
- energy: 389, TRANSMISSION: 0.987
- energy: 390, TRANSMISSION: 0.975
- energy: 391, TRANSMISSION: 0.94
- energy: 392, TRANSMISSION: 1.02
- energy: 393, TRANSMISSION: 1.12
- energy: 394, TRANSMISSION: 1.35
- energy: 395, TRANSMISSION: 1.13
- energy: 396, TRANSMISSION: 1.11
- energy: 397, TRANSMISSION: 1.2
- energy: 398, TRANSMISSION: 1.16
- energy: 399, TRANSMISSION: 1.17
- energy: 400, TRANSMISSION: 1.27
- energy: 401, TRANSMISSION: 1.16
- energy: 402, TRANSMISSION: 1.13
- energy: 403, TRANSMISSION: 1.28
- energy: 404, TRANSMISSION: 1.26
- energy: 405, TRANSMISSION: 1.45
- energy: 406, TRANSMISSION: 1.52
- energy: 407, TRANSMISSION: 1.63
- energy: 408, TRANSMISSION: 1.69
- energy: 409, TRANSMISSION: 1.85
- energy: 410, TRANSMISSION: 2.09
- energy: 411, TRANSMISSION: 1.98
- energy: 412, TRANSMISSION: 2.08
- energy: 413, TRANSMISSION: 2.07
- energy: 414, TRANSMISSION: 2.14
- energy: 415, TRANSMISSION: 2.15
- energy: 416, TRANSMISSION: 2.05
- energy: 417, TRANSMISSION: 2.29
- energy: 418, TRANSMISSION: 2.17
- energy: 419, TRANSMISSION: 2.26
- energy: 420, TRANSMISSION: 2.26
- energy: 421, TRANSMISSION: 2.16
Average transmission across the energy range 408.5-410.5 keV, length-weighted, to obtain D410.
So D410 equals 1.97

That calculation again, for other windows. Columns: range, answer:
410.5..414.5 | 2.07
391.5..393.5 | 1.07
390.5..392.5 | 0.98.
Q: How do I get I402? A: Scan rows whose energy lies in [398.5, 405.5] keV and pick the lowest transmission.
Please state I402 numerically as 1.13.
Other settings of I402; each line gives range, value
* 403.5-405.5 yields 1.26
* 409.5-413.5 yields 1.98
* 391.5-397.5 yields 1.02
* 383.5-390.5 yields 0.975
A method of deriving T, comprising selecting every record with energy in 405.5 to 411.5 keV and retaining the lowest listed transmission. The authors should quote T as 1.52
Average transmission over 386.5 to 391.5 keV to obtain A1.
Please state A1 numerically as 1.01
